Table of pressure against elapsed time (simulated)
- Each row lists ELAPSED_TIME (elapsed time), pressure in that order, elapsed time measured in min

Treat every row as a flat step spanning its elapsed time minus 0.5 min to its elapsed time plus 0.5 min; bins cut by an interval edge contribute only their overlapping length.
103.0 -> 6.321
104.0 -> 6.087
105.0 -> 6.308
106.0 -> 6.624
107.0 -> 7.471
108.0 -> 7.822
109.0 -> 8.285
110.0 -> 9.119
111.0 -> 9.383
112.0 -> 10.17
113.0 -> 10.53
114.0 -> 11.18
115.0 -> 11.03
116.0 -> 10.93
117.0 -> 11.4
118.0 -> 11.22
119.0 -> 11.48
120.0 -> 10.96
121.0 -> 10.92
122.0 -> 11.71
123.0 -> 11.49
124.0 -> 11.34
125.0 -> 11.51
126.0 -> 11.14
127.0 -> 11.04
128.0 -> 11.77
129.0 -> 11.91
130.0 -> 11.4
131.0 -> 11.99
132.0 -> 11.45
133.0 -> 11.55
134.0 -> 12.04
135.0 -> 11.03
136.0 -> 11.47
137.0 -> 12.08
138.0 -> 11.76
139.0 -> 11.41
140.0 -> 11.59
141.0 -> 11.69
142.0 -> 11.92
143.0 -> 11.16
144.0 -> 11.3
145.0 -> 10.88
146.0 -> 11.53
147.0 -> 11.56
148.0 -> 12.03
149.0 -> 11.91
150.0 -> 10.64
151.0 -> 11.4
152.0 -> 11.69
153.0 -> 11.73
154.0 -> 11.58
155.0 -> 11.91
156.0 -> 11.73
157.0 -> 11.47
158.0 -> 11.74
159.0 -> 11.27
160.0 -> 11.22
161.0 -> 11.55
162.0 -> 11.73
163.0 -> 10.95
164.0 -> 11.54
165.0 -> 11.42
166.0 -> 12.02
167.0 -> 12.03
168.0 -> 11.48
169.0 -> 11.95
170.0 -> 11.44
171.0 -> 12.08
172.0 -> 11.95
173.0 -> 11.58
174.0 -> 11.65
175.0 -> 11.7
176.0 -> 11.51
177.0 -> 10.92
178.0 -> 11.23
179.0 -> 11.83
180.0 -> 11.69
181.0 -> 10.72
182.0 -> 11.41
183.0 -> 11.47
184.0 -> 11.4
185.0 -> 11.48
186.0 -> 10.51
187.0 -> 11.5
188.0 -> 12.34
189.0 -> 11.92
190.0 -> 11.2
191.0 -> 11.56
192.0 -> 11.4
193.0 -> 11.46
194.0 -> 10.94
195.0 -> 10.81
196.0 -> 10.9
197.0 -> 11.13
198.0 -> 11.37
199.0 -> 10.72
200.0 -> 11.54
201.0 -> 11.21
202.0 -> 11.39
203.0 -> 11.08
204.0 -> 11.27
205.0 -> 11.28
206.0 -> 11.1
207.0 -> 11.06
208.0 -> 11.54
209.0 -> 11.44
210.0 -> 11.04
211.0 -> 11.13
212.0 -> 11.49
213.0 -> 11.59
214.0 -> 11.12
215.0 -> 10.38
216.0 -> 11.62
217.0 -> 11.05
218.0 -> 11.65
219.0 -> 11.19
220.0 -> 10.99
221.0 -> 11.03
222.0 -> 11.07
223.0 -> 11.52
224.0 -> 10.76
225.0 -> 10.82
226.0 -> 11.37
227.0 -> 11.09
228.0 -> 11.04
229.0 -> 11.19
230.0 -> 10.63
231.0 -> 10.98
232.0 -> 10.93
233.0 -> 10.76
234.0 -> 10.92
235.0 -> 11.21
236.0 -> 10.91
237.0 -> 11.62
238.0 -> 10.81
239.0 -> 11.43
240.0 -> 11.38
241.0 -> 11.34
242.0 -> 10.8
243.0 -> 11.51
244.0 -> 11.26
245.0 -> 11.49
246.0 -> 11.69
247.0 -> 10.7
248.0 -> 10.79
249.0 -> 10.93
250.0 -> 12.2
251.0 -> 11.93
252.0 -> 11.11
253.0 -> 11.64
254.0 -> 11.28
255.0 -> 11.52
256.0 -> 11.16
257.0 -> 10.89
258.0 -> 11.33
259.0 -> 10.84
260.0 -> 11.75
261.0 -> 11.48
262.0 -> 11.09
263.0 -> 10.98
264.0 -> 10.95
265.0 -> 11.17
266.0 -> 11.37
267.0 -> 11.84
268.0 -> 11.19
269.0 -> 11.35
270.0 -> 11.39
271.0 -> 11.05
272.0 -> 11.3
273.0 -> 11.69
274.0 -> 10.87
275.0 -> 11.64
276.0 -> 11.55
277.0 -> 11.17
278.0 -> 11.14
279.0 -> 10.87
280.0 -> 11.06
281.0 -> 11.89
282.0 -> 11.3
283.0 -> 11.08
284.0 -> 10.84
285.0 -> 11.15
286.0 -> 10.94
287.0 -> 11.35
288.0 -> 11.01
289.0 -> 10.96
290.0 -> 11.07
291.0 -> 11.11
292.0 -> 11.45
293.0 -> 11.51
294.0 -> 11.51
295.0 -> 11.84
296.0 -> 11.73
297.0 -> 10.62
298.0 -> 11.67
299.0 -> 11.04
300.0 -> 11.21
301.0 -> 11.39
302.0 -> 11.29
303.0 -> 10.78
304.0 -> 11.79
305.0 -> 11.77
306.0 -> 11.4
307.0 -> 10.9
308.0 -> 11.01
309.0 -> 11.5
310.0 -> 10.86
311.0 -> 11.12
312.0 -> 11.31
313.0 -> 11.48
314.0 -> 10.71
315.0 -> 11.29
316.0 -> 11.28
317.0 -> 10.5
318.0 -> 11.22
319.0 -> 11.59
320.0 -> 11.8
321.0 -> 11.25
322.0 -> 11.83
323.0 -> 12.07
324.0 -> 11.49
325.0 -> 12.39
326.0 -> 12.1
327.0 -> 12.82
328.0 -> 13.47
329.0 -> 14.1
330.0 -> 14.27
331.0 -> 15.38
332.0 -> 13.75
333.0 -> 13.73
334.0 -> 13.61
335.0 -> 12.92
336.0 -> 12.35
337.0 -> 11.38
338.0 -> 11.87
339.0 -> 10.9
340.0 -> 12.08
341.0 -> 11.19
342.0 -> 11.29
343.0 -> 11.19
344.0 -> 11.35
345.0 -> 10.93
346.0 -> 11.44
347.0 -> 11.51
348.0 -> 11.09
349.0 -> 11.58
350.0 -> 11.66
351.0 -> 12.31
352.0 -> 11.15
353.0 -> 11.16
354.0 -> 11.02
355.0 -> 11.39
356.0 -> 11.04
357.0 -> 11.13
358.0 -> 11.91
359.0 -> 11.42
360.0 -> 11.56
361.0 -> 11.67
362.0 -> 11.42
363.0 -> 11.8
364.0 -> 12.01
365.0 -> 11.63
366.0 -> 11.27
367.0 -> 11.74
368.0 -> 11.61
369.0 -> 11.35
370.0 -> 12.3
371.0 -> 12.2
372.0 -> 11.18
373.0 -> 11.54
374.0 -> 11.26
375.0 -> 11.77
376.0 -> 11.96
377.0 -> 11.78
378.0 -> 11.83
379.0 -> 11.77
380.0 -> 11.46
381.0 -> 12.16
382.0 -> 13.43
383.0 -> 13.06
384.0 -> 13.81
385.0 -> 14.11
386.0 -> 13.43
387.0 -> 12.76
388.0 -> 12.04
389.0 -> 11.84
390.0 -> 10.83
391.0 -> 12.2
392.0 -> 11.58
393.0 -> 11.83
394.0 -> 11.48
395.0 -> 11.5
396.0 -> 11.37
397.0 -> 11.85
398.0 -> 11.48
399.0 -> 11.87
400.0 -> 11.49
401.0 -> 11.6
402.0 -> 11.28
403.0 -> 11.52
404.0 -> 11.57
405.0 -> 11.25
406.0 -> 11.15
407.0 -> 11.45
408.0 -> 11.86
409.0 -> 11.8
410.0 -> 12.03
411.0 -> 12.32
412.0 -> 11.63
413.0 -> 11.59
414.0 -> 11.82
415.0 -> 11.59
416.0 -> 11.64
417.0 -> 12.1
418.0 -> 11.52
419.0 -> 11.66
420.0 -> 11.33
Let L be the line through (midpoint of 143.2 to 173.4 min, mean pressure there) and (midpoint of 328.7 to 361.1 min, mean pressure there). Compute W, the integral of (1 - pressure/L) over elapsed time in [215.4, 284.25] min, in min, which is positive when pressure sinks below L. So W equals 3.2 min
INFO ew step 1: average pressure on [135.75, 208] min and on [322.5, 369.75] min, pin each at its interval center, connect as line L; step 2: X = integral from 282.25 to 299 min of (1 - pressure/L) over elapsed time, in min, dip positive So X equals 0.8 min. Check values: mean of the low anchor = 11.5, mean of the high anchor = 12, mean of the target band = 11.2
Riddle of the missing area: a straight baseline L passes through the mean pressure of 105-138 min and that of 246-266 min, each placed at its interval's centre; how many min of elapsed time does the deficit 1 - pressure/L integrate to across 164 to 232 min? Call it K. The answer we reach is -1.9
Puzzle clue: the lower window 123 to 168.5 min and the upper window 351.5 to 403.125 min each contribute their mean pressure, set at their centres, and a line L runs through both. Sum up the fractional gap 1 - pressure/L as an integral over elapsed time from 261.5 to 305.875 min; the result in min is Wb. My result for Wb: 1.62 min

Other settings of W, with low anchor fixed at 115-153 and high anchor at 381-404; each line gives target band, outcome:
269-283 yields 0.6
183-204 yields 0.6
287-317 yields 1.6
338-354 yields 0.8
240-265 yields 1.0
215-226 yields 0.5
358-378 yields 0.6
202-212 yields 0.3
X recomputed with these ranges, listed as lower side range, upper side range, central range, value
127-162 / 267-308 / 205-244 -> 0.9 min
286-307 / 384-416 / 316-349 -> -1.8 min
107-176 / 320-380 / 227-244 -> 0.7 min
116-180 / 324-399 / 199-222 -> 0.9 min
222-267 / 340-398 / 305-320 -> 0.4 min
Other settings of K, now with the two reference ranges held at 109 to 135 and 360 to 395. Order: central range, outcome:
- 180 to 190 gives -0.1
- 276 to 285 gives 0.4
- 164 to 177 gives -0.5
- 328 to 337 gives -1.4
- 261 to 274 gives 0.4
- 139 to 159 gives -0.6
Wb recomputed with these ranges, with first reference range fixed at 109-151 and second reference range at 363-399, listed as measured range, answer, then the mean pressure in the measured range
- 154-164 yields -0.16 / 11.5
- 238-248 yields 0.29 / 11.2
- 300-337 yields -0.61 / 12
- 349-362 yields 0.49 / 11.5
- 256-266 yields 0.39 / 11.2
